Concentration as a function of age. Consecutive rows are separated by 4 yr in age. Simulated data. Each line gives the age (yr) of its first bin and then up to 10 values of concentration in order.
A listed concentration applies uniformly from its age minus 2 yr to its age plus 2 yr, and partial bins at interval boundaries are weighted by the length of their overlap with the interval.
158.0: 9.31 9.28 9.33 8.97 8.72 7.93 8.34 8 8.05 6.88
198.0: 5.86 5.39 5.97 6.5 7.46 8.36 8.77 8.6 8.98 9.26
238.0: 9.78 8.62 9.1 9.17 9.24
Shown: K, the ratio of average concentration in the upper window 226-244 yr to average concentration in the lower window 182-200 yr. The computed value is 1.24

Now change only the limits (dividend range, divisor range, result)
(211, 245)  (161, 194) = 1.03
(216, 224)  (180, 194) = 1.08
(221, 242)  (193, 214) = 1.46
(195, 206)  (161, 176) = 0.64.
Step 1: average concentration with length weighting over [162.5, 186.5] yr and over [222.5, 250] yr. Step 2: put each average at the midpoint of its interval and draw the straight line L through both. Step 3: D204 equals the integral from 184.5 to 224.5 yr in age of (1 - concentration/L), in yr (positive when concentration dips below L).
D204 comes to 7.7 yr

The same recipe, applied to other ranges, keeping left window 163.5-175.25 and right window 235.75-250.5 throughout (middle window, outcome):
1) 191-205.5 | 4.65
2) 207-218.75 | 2.45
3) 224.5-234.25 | 0.25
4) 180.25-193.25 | 1.52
